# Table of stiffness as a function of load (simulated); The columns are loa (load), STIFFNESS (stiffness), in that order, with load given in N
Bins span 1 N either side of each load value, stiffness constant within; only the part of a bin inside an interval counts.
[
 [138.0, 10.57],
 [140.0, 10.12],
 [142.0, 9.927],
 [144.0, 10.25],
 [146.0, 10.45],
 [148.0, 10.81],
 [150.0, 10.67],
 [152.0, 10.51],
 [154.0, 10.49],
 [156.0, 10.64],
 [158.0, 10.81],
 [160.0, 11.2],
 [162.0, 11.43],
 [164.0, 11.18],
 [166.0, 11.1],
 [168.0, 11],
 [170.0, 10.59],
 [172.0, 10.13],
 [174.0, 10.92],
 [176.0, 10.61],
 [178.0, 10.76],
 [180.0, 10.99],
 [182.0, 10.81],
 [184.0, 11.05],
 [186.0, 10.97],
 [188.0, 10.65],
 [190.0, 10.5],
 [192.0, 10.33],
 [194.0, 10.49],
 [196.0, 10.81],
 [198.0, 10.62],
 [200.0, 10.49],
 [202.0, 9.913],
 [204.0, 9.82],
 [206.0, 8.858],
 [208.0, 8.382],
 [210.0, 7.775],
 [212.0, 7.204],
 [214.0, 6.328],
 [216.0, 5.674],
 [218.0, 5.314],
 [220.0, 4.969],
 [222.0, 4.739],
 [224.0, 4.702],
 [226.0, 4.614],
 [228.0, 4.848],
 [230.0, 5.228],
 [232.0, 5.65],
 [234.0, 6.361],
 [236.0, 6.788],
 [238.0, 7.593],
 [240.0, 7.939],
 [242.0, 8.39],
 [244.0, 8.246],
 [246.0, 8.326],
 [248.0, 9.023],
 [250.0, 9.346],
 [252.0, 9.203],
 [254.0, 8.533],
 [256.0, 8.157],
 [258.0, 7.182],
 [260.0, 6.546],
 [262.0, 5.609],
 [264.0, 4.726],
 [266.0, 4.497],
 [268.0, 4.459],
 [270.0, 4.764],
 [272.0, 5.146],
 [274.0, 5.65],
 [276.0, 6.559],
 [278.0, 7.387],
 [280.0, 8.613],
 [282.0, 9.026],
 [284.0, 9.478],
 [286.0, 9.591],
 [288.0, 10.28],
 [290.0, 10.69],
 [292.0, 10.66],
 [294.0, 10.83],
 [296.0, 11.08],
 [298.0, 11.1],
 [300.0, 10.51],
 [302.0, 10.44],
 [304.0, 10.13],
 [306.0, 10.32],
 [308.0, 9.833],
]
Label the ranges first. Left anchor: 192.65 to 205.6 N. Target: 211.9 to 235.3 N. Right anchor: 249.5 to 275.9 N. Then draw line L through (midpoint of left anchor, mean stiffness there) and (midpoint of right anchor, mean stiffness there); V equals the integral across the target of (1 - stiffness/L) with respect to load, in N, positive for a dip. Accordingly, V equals 8.95 N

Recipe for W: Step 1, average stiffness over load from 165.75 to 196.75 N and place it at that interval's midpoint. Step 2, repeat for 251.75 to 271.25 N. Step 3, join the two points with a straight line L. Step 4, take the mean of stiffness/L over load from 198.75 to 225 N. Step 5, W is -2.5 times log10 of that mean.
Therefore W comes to 0.24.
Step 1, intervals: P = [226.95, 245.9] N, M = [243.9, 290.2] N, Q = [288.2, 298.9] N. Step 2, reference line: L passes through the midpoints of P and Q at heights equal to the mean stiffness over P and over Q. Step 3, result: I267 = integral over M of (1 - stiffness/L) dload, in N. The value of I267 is 7.37 N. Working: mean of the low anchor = 6.85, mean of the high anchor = 10.8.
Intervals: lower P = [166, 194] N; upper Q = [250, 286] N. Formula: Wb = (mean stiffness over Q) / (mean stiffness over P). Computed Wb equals 0.65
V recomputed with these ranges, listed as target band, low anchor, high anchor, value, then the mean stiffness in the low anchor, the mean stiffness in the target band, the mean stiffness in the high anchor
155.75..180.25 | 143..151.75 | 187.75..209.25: -1.3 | 10.5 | 10.9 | 10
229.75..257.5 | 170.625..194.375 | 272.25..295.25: 5.1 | 10.7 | 7.83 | 8.88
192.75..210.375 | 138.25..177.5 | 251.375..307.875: 0.1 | 10.7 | 9.76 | 8.27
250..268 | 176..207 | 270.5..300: 5.0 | 10.5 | 6.82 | 8.99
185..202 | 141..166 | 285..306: 0.1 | 10.7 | 10.6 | 10.5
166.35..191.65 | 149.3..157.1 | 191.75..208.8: -1.2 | 10.6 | 10.7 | 9.97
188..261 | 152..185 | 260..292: 9.4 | 10.8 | 7.79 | 7.19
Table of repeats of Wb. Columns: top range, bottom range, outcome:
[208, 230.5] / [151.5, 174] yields 0.53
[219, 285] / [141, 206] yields 0.63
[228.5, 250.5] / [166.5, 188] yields 0.69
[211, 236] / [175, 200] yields 0.52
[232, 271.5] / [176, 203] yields 0.67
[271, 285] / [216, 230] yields 1.50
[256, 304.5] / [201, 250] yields 1.16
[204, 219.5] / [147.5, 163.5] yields 0.66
